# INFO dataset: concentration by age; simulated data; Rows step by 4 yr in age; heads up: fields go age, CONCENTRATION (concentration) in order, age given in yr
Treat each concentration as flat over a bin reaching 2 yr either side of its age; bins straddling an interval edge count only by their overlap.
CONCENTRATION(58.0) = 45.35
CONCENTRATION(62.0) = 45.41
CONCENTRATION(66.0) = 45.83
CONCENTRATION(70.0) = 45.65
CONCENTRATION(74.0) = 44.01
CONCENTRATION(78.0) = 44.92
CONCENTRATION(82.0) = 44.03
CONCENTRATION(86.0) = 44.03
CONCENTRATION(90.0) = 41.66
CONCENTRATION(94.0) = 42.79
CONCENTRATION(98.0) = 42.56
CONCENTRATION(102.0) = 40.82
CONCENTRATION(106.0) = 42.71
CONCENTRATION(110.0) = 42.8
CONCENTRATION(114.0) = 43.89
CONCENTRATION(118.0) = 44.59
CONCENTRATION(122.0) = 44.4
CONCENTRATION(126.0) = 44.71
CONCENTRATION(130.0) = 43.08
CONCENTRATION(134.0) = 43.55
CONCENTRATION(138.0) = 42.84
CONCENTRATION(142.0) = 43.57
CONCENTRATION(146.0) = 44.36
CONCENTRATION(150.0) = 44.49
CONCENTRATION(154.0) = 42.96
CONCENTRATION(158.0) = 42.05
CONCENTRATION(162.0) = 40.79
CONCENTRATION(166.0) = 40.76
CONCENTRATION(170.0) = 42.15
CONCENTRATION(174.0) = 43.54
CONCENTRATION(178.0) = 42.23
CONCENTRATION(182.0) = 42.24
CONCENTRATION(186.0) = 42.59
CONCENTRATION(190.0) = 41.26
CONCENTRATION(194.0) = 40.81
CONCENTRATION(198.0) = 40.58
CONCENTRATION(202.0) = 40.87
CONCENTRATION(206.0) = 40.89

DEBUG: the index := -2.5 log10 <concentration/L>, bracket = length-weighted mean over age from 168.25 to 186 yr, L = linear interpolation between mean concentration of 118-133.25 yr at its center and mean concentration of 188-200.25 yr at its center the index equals -0.02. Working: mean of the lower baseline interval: 44.1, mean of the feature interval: 42.6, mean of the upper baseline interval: 40.9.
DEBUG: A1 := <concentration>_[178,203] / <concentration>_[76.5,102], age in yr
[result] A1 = 1.0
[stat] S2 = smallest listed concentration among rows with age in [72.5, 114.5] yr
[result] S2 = 40.82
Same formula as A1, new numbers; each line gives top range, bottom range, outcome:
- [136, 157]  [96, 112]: 1.03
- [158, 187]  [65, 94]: 0.95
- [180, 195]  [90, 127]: 0.97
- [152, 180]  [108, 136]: 0.96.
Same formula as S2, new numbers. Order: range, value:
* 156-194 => 40.76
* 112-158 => 42.05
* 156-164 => 40.79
